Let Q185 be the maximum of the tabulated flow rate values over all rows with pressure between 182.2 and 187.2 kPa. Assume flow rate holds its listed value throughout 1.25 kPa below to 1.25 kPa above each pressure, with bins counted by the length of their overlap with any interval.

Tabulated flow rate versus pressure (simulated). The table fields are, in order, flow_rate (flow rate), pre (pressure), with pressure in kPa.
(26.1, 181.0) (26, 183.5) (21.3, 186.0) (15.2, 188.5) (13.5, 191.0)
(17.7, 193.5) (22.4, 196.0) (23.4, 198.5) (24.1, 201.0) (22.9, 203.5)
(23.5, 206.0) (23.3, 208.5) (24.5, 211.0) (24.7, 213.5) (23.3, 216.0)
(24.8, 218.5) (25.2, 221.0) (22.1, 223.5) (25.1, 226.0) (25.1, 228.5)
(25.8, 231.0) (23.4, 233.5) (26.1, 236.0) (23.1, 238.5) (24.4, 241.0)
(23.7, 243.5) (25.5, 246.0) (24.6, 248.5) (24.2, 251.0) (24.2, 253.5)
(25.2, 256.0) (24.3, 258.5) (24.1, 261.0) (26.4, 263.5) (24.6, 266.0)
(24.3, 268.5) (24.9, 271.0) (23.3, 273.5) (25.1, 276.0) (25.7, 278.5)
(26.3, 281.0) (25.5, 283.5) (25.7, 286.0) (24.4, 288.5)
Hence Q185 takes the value 26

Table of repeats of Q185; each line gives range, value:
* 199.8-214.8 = 24.7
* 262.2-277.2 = 26.4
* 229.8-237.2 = 26.1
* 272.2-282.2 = 26.3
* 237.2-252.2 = 25.5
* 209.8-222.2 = 25.2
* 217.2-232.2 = 25.8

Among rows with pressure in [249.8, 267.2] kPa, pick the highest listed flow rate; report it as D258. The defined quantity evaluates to 26.4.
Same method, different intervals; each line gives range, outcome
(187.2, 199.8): 23.4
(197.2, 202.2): 24.1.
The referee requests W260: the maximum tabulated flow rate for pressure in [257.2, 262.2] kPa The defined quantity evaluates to 24.3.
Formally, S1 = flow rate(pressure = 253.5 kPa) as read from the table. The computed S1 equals 24.2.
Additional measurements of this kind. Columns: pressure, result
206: 23.5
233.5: 23.4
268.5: 24.3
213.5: 24.7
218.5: 24.8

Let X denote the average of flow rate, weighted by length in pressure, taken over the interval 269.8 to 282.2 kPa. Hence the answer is 25.1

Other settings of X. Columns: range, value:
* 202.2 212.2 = 23.5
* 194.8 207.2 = 23.3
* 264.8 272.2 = 24.6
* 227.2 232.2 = 25.4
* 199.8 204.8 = 23.5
